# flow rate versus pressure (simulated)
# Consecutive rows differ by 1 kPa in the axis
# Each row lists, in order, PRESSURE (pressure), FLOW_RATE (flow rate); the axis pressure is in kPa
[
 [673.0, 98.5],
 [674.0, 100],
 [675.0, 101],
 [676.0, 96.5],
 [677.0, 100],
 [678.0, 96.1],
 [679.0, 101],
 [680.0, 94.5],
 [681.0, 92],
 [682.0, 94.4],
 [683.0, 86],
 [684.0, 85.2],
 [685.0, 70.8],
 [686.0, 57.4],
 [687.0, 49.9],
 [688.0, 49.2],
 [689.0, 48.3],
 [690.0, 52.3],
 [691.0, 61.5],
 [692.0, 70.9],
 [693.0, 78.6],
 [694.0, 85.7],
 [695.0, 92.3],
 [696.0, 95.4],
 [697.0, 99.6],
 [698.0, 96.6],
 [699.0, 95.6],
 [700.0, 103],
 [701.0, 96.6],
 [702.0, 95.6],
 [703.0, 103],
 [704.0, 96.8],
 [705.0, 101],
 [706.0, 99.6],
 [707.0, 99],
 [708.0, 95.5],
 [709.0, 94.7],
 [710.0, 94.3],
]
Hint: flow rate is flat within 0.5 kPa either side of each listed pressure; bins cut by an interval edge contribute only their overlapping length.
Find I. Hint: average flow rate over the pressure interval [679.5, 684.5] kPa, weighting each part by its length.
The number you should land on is 90.4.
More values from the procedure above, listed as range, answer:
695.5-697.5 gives 97.5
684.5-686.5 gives 64.1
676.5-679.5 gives 99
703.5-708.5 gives 98.4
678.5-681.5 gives 95.8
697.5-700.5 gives 98.4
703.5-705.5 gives 98.9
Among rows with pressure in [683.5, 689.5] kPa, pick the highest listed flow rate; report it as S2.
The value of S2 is 85.2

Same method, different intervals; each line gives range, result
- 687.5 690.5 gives 52.3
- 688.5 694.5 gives 85.7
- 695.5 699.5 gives 99.6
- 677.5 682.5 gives 101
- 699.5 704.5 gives 103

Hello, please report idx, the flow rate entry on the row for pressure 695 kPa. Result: 92.3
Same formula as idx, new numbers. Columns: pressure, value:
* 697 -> 99.6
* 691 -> 61.5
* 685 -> 70.8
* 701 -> 96.6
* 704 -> 96.8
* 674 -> 100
